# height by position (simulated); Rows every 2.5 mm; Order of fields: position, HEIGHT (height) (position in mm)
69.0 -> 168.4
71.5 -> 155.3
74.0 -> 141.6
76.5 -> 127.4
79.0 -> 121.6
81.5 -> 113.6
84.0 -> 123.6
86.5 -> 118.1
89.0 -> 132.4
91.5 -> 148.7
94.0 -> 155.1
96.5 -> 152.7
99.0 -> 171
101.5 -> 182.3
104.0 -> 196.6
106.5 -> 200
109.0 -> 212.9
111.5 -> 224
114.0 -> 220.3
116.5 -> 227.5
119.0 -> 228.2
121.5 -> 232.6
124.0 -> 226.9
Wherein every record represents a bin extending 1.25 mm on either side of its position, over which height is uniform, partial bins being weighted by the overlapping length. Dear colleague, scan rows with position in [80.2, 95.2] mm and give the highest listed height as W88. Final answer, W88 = 155.1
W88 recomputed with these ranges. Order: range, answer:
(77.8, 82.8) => 121.6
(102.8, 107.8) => 200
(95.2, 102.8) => 182.3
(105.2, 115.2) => 224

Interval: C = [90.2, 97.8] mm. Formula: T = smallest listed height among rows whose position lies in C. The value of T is 148.7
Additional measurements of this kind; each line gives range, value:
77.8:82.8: 113.6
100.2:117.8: 182.3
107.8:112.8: 212.9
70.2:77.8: 127.4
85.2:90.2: 118.1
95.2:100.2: 152.7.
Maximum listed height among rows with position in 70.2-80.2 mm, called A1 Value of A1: 155.3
